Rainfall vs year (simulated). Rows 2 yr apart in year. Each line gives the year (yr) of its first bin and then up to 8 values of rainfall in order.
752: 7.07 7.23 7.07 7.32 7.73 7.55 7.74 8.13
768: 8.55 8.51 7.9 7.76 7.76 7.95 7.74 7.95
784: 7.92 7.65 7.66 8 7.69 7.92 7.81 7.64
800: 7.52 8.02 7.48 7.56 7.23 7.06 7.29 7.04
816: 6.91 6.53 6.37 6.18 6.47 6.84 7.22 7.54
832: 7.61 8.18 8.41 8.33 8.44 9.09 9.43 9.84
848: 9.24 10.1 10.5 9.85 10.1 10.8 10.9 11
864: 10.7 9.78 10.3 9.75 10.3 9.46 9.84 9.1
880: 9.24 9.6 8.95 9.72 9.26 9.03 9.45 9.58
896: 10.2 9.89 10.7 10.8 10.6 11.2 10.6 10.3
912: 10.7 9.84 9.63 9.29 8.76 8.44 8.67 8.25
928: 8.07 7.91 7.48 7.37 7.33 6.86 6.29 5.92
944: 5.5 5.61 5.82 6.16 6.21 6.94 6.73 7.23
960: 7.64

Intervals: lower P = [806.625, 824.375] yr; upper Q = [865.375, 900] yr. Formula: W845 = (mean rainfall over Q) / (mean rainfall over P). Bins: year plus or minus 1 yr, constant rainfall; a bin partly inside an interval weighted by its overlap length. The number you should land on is 1.4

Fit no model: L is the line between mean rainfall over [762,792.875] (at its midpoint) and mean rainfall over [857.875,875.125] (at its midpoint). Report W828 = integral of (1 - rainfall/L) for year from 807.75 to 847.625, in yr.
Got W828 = 7.1 yr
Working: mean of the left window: 7.92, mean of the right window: 10.3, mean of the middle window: 7.63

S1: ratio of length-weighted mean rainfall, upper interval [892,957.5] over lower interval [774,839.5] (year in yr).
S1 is 1.12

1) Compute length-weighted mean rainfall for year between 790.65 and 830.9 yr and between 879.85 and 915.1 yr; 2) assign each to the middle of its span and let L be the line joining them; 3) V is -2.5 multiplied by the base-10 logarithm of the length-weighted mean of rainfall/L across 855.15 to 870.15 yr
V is -0.178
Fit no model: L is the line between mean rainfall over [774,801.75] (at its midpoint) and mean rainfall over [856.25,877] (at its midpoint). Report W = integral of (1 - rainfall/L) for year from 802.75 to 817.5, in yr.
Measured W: 2.21 yr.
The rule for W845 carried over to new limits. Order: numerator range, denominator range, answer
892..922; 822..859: 1.16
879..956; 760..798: 1.09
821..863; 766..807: 1.13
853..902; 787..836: 1.35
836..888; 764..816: 1.26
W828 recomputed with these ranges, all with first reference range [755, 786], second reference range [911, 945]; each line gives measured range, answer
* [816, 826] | 1.8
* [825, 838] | 0.4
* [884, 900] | -3.3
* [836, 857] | -4.0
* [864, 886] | -4.8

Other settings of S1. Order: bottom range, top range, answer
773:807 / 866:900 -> 1.24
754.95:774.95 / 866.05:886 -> 1.23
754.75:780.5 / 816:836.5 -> 0.91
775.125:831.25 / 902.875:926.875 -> 1.31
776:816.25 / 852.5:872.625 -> 1.36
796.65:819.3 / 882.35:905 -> 1.35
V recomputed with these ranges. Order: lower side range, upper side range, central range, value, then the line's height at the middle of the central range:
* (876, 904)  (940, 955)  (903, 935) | -0.17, 7.85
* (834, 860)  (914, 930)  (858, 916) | -0.11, 9.11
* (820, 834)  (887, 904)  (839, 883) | -0.17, 8.45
